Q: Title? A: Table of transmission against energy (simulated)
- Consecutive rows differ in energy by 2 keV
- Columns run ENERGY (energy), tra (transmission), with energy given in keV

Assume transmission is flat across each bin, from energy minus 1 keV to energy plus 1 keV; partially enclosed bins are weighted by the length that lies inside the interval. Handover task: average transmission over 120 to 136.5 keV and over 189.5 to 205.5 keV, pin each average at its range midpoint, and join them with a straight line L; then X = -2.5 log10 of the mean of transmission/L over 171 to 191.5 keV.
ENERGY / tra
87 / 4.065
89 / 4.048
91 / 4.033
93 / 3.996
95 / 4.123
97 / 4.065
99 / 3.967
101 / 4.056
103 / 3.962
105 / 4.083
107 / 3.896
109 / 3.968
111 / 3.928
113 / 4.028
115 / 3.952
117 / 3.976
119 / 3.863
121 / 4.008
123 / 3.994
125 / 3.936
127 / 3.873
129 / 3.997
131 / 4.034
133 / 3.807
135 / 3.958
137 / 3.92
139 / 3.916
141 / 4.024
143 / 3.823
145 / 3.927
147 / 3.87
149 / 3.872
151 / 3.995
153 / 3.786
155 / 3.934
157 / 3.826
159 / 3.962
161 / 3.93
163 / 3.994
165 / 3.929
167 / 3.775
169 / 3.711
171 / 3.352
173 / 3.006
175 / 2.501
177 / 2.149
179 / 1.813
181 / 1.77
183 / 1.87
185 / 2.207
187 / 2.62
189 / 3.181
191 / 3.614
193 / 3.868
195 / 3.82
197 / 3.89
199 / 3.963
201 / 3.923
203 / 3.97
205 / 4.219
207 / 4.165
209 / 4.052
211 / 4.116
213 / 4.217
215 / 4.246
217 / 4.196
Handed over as 0.49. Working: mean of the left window 3.95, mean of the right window 3.88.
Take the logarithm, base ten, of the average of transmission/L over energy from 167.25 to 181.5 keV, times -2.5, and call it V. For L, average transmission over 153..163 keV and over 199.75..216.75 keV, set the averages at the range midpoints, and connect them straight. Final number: 0.42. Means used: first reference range 3.91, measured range 2.71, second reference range 4.11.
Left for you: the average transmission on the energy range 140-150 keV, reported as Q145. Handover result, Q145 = 3.9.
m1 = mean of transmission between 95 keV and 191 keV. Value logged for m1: 3.62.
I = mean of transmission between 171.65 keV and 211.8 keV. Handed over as 3.23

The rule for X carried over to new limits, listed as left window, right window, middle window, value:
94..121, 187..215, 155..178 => 0.13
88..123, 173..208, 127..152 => -0.08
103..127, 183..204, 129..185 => 0.06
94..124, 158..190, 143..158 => -0.16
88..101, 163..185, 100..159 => -0.13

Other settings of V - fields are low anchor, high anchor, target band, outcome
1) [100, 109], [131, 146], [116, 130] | 0.001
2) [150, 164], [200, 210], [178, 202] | 0.303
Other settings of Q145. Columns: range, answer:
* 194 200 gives 3.89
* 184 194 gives 3.1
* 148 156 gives 3.9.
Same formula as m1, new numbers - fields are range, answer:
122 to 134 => 3.94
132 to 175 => 3.79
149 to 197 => 3.27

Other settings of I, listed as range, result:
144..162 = 3.9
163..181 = 3.01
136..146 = 3.92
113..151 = 3.93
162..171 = 3.8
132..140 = 3.9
